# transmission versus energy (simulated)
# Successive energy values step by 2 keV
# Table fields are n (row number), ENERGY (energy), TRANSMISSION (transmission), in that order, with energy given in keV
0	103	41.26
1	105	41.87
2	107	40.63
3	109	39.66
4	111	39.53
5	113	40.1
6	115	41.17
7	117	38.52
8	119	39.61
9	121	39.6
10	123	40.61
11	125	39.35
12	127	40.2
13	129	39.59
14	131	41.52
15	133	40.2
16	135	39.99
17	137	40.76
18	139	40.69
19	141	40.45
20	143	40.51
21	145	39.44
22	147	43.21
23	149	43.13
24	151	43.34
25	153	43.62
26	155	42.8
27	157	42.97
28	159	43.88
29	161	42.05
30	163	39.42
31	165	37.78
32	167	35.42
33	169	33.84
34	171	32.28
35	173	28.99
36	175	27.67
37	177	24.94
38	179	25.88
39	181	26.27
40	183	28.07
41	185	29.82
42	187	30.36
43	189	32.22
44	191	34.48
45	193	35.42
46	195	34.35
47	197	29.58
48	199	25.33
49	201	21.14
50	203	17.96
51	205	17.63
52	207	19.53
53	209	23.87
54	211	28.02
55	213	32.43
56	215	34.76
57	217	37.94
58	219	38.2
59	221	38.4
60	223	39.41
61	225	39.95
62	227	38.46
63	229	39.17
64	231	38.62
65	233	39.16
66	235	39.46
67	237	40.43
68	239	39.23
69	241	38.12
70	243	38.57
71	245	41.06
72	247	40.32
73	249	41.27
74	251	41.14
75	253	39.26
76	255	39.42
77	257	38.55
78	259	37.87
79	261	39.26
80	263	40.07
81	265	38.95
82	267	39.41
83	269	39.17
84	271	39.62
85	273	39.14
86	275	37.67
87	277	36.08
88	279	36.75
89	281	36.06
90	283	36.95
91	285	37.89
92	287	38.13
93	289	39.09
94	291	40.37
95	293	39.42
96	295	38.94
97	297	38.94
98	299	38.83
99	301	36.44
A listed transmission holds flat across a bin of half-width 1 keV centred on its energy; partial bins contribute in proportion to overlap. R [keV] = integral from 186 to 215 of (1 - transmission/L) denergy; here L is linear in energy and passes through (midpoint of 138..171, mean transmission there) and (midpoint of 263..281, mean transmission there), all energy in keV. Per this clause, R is 8.85 keV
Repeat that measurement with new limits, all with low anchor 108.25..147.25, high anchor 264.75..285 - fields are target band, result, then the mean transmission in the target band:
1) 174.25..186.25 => 3.7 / 27.2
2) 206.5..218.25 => 2.7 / 30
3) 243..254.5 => -0.6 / 40.4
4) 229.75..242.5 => -0.2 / 39.1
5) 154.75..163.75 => -0.6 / 42.3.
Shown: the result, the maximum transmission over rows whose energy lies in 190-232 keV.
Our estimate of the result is 39.95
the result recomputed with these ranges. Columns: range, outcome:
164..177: 37.78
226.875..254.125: 41.27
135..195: 43.88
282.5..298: 40.37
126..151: 43.34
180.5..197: 35.42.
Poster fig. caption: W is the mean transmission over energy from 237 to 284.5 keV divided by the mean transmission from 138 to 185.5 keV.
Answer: 1.06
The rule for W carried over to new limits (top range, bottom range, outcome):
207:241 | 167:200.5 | 1.21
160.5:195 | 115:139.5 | 0.80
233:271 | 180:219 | 1.38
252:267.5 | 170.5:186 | 1.40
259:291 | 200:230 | 1.23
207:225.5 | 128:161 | 0.81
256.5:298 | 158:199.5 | 1.19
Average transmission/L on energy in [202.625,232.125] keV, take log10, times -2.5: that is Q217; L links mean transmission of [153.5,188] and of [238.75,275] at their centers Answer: 0.136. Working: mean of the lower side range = 33.8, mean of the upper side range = 39.4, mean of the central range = 32.6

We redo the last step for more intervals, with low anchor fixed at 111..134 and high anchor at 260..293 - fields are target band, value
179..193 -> 0.285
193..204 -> 0.424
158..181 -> 0.180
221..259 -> -0.018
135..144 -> -0.019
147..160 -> -0.094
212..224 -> 0.062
